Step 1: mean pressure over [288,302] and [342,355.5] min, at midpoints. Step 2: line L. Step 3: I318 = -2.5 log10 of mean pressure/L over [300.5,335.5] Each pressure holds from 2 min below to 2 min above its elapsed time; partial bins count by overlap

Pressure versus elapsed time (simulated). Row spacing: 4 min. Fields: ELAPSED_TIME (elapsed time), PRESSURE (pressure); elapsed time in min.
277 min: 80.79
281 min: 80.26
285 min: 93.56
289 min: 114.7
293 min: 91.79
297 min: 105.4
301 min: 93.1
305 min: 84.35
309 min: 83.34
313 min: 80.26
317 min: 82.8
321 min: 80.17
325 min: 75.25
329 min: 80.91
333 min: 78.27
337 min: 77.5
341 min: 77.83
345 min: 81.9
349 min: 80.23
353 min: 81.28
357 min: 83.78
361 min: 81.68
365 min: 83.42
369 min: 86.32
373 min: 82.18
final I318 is 0.14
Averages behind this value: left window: 101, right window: 81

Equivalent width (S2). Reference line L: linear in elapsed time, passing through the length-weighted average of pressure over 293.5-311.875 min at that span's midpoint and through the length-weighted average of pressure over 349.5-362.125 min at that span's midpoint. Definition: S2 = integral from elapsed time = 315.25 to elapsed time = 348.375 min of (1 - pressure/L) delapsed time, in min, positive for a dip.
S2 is 2.6 min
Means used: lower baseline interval 91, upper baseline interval 82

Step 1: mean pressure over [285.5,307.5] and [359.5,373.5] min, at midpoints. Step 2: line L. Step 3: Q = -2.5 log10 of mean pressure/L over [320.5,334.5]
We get 0.16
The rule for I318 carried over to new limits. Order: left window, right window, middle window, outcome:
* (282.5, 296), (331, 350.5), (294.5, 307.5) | 0.015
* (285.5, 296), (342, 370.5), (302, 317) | 0.158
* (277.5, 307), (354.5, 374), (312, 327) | 0.134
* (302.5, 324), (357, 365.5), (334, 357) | 0.033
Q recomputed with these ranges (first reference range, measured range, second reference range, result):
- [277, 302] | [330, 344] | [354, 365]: 0.11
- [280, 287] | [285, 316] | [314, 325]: -0.10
